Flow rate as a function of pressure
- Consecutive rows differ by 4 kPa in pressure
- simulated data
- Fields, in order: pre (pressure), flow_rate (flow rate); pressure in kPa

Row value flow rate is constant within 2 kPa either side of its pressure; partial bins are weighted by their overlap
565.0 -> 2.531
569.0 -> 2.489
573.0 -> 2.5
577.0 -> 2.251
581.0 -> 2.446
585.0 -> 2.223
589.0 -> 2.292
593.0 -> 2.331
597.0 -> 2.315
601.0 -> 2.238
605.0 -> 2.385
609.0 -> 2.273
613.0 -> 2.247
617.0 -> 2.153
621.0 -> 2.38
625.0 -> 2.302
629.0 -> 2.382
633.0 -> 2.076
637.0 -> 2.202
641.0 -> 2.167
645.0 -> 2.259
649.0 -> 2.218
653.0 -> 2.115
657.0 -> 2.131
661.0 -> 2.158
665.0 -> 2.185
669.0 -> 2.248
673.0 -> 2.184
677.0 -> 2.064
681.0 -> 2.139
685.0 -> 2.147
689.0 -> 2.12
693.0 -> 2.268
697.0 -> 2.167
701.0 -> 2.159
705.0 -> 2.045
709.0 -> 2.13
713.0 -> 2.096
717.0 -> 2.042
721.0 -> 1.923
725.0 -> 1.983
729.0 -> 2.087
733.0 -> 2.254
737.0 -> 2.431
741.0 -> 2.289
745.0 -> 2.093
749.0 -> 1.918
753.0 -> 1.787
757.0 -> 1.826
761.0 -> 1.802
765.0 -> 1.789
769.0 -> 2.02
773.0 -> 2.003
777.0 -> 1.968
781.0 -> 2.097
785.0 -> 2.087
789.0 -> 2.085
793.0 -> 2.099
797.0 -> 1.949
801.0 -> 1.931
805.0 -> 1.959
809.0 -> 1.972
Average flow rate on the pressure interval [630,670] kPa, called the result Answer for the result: 2.18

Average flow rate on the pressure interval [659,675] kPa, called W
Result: 2.19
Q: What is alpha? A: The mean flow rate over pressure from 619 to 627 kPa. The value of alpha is 2.34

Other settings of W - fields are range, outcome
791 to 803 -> 1.99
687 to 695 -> 2.19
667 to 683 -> 2.16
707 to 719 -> 2.09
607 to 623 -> 2.26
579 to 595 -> 2.32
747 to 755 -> 1.85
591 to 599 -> 2.32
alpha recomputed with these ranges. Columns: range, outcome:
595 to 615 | 2.29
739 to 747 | 2.19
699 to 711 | 2.11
